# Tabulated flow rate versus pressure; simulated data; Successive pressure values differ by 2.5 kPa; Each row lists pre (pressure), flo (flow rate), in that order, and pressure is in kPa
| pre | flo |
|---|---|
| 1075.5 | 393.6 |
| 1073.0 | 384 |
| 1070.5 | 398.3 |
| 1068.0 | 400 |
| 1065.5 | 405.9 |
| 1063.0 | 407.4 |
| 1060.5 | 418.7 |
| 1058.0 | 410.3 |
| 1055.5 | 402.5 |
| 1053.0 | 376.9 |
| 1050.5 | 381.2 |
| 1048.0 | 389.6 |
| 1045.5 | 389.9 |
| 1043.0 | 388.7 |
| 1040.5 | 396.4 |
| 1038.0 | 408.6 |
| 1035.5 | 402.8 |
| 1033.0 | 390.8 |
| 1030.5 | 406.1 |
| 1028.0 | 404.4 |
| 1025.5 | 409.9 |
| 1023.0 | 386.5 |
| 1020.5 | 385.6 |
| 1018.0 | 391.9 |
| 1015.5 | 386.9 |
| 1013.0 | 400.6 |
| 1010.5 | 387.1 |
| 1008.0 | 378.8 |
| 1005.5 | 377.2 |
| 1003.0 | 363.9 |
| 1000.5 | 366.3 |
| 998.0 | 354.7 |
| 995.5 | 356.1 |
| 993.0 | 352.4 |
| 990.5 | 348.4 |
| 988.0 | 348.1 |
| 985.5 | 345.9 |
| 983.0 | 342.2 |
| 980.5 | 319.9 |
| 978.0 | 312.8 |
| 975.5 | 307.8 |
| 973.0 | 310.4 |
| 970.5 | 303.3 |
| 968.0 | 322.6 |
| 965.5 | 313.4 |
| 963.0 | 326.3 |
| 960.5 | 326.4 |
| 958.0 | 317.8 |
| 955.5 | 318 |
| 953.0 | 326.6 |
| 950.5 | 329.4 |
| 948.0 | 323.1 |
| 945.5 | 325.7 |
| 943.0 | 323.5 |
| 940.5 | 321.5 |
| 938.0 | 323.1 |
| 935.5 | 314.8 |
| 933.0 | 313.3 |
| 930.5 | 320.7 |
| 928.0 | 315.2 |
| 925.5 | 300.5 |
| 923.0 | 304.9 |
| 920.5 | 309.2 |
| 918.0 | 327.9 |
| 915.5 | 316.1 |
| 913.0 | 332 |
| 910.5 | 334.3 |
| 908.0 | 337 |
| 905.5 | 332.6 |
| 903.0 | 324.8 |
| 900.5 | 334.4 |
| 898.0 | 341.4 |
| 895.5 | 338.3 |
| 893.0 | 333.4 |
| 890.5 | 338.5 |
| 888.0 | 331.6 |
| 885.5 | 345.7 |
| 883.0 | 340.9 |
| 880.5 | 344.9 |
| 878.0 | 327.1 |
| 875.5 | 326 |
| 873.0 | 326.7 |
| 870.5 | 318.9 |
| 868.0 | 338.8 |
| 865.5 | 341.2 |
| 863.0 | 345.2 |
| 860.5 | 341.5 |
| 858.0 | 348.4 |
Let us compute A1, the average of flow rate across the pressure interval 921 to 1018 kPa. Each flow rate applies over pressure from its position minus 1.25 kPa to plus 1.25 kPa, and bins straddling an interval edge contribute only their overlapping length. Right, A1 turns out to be 336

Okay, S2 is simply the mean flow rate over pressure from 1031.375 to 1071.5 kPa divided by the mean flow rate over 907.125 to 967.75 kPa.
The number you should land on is 1.24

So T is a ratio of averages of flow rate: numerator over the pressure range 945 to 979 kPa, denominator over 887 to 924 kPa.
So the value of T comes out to 0.97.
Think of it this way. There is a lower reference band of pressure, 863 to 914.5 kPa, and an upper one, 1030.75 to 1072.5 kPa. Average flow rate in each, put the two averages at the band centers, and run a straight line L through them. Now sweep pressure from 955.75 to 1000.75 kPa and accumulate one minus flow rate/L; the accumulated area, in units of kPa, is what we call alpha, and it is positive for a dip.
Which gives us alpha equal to 4.7 kPa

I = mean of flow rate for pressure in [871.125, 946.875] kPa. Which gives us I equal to 327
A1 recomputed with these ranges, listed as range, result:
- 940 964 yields 324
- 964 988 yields 321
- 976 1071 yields 381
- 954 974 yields 317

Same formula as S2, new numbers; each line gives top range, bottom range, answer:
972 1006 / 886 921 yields 1.03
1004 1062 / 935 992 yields 1.22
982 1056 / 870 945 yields 1.16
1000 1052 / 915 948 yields 1.23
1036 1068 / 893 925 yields 1.22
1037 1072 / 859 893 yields 1.18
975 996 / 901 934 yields 1.05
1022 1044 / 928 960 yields 1.24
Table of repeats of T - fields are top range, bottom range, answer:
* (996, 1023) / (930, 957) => 1.18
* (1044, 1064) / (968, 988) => 1.23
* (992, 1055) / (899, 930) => 1.20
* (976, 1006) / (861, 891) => 1.03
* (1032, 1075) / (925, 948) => 1.25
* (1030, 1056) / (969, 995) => 1.19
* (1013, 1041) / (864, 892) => 1.19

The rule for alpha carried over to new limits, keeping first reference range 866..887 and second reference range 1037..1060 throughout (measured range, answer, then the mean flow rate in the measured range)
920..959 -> 4.2 kPa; 318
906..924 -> 1.2 kPa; 324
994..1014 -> 0.3 kPa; 372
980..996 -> 1.2 kPa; 345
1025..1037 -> -0.4 kPa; 402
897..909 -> 0.3 kPa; 334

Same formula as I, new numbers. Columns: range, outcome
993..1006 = 362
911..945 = 318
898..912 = 333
